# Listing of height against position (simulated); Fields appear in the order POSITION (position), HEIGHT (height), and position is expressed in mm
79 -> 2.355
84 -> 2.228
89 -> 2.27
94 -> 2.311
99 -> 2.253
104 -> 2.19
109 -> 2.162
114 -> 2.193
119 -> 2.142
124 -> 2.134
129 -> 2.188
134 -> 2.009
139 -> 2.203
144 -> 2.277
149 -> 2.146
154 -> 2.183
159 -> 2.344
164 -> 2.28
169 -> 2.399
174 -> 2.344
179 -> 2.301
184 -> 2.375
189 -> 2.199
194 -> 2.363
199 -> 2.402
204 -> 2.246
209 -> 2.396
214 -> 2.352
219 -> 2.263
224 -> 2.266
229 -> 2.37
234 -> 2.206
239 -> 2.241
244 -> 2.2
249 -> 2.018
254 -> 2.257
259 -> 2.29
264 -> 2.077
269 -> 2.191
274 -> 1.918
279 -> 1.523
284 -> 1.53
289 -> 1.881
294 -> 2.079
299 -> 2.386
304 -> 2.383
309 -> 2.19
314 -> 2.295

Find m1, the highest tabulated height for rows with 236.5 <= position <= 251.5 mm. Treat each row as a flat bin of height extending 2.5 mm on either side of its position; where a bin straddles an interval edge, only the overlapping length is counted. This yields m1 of 2.241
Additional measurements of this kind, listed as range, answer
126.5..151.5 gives 2.277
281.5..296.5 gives 2.079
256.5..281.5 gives 2.29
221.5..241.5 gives 2.37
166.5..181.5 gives 2.399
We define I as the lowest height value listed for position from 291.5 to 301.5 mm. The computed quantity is 2.079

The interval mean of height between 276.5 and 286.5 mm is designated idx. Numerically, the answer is 1.53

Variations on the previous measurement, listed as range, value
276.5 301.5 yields 1.88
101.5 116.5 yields 2.18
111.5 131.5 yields 2.16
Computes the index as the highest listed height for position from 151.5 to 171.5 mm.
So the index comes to 2.399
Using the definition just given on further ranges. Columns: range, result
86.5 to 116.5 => 2.311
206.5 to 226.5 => 2.396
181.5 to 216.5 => 2.402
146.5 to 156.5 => 2.183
